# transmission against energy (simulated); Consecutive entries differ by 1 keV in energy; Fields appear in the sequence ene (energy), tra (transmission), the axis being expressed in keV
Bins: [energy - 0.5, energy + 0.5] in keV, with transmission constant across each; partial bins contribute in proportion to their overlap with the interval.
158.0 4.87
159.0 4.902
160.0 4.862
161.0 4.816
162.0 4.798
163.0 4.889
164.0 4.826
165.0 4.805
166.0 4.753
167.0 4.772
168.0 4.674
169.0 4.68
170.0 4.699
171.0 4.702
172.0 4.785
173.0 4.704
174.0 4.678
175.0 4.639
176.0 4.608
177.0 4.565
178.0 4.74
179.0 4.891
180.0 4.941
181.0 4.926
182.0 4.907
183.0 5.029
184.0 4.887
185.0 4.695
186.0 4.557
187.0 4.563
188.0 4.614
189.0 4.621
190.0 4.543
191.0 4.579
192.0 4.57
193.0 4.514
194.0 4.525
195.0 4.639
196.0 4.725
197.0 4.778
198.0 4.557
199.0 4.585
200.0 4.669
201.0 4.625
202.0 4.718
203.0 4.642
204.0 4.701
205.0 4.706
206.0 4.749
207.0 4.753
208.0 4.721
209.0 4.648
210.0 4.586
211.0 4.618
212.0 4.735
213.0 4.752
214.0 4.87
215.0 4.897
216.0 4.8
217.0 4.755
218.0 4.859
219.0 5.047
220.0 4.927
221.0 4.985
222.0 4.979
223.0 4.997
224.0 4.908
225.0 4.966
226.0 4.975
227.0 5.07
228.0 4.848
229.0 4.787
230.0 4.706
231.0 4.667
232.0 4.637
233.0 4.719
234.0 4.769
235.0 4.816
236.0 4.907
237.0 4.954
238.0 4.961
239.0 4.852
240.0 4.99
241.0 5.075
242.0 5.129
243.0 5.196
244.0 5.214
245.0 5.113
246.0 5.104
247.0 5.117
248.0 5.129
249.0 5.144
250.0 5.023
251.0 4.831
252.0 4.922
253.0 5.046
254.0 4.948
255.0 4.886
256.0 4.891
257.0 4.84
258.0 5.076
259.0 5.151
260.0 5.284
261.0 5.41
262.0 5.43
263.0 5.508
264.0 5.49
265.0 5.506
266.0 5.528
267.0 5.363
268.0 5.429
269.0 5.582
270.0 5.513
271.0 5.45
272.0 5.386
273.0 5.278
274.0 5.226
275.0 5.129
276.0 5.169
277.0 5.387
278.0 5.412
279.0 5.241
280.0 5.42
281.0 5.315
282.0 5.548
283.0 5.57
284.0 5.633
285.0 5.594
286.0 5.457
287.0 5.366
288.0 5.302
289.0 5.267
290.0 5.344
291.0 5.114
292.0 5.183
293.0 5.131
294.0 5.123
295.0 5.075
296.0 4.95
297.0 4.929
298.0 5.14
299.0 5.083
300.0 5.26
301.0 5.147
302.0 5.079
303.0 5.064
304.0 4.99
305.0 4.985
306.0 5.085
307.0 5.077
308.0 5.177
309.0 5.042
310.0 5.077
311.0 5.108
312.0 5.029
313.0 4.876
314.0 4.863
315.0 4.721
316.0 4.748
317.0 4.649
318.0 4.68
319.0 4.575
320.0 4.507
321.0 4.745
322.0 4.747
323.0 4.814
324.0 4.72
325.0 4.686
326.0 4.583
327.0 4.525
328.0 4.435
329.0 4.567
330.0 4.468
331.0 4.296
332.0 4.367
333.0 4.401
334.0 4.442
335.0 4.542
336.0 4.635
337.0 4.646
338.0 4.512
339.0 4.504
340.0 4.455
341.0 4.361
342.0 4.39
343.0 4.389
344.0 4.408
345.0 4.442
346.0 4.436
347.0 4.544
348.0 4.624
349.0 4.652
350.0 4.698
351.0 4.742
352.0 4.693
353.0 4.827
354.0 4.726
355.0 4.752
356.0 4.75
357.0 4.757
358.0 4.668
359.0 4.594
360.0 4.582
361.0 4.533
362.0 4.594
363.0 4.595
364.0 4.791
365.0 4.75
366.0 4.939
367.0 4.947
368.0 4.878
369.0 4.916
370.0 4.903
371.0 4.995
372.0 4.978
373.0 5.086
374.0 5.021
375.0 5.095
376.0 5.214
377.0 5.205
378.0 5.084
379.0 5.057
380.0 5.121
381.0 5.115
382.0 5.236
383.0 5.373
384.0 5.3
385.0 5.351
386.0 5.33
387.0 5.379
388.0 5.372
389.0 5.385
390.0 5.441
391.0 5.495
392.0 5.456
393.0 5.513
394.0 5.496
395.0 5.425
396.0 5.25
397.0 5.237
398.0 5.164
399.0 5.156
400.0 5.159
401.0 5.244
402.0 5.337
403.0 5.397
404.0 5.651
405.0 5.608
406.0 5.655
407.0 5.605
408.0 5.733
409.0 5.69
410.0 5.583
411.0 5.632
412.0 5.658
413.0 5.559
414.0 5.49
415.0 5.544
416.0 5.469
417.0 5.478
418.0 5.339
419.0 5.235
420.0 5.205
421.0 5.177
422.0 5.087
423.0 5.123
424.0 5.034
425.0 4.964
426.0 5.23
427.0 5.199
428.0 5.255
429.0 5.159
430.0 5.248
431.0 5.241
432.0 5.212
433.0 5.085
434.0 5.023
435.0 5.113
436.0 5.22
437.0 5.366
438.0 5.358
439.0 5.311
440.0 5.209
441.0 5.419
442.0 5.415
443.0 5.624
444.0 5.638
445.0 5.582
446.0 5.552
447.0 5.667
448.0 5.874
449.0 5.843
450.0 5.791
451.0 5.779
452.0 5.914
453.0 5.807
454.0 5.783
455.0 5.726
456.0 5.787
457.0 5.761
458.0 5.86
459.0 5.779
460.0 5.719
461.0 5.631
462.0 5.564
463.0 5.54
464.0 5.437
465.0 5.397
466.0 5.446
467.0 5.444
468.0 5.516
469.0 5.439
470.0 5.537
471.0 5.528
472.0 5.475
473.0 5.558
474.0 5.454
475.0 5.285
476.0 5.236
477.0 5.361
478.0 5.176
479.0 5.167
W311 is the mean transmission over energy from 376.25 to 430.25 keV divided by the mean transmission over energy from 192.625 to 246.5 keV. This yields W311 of 1.11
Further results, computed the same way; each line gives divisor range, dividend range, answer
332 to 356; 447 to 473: 1.24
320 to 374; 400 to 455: 1.17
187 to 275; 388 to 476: 1.10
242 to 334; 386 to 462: 1.07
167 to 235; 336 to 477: 1.10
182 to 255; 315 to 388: 0.99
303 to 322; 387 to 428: 1.10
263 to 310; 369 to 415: 1.01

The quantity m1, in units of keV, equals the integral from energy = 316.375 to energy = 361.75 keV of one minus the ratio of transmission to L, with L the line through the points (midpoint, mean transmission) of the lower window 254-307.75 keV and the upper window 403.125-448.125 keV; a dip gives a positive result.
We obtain 6.2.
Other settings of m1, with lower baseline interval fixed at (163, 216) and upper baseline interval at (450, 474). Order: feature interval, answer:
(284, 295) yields -0.54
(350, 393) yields 2.59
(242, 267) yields -1.19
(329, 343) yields 1.99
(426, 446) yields 0.85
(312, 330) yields 1.66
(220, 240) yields -0.12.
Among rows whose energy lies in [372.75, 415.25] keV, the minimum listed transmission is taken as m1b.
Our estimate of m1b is 5.021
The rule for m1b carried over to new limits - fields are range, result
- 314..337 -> 4.296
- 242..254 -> 4.831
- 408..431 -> 4.964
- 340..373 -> 4.361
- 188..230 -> 4.514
